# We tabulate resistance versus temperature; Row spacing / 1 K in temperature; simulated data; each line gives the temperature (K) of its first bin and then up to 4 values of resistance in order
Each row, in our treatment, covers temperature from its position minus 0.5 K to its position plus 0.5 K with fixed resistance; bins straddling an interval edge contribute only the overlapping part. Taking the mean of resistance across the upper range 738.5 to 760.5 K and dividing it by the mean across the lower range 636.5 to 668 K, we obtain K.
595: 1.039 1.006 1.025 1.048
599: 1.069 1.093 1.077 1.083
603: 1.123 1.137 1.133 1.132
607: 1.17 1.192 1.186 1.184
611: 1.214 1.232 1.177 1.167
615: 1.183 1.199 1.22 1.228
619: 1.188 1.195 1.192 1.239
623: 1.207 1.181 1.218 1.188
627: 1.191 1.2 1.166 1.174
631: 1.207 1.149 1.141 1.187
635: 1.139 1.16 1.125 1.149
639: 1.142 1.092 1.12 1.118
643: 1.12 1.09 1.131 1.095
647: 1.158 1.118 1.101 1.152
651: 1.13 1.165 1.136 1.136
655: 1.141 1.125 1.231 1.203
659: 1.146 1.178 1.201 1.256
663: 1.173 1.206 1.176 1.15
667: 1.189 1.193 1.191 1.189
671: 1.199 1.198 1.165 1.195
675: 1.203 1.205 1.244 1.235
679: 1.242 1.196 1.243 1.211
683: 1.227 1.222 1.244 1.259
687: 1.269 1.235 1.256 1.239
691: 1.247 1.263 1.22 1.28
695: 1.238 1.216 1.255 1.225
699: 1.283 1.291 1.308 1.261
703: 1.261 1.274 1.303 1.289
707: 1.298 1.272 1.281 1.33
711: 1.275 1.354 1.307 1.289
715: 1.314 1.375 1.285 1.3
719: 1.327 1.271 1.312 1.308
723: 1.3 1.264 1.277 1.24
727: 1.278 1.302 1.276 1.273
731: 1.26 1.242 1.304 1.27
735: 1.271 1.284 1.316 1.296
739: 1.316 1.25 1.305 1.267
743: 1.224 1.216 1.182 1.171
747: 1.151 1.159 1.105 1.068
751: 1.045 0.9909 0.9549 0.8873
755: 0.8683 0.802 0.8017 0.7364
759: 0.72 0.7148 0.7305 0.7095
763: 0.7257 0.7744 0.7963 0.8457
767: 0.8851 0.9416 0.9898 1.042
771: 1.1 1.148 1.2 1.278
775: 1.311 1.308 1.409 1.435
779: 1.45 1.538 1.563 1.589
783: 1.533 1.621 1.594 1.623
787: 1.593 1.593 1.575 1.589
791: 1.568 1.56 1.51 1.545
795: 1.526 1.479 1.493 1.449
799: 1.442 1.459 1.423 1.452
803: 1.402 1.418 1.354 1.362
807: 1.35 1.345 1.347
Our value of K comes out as 0.9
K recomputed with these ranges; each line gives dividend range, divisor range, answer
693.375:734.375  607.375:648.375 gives 1.10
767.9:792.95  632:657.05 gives 1.25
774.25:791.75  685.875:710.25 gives 1.20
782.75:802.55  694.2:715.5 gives 1.19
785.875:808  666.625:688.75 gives 1.22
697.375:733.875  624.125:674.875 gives 1.11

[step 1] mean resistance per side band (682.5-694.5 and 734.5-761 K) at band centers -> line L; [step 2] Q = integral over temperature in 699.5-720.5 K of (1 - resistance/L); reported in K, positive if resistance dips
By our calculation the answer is -2.03 K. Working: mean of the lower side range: 1.25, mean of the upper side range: 1.07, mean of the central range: 1.3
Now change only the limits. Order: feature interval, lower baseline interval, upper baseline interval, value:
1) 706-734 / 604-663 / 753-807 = -1.7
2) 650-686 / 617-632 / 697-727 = 1.5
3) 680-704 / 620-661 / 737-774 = -3.5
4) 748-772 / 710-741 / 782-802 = 8.9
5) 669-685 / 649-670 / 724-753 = -0.4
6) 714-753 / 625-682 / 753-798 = -1.3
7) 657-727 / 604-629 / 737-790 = -4.3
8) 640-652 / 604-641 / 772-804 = 1.0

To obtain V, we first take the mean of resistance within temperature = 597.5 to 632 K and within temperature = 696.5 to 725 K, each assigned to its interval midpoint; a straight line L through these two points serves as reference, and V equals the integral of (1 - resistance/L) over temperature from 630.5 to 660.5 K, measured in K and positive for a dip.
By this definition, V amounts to 1.65 K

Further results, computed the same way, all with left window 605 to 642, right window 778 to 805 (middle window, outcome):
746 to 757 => 3.3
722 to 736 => 1.2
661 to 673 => 0.7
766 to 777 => 2.7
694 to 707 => 0.6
